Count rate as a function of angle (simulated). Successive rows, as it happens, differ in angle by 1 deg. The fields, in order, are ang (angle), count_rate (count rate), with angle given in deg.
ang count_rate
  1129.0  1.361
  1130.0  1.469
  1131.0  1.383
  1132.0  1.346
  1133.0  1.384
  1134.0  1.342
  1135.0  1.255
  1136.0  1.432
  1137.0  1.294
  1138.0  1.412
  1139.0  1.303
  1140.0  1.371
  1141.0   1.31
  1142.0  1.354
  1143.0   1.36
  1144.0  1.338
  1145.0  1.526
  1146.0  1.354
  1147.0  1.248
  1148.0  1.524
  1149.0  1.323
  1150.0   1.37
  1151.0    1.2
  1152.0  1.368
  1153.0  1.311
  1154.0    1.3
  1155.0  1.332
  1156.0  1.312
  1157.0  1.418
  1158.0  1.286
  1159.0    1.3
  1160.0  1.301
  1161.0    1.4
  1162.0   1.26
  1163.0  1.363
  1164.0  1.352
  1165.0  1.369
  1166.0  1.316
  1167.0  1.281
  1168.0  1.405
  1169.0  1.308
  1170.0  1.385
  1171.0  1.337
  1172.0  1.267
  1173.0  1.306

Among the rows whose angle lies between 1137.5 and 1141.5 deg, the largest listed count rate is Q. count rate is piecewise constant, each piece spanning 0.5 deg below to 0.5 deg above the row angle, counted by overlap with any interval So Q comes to 1.412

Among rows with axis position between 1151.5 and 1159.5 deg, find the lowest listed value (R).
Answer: 1.286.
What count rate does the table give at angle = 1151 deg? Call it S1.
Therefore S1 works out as 1.2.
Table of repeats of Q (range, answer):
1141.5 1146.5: 1.526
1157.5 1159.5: 1.3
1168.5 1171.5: 1.385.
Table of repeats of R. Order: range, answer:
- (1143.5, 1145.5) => 1.338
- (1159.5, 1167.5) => 1.26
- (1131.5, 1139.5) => 1.255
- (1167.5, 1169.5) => 1.308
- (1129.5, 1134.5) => 1.342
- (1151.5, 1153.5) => 1.311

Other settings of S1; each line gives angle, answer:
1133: 1.384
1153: 1.311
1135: 1.255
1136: 1.432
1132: 1.346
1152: 1.368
